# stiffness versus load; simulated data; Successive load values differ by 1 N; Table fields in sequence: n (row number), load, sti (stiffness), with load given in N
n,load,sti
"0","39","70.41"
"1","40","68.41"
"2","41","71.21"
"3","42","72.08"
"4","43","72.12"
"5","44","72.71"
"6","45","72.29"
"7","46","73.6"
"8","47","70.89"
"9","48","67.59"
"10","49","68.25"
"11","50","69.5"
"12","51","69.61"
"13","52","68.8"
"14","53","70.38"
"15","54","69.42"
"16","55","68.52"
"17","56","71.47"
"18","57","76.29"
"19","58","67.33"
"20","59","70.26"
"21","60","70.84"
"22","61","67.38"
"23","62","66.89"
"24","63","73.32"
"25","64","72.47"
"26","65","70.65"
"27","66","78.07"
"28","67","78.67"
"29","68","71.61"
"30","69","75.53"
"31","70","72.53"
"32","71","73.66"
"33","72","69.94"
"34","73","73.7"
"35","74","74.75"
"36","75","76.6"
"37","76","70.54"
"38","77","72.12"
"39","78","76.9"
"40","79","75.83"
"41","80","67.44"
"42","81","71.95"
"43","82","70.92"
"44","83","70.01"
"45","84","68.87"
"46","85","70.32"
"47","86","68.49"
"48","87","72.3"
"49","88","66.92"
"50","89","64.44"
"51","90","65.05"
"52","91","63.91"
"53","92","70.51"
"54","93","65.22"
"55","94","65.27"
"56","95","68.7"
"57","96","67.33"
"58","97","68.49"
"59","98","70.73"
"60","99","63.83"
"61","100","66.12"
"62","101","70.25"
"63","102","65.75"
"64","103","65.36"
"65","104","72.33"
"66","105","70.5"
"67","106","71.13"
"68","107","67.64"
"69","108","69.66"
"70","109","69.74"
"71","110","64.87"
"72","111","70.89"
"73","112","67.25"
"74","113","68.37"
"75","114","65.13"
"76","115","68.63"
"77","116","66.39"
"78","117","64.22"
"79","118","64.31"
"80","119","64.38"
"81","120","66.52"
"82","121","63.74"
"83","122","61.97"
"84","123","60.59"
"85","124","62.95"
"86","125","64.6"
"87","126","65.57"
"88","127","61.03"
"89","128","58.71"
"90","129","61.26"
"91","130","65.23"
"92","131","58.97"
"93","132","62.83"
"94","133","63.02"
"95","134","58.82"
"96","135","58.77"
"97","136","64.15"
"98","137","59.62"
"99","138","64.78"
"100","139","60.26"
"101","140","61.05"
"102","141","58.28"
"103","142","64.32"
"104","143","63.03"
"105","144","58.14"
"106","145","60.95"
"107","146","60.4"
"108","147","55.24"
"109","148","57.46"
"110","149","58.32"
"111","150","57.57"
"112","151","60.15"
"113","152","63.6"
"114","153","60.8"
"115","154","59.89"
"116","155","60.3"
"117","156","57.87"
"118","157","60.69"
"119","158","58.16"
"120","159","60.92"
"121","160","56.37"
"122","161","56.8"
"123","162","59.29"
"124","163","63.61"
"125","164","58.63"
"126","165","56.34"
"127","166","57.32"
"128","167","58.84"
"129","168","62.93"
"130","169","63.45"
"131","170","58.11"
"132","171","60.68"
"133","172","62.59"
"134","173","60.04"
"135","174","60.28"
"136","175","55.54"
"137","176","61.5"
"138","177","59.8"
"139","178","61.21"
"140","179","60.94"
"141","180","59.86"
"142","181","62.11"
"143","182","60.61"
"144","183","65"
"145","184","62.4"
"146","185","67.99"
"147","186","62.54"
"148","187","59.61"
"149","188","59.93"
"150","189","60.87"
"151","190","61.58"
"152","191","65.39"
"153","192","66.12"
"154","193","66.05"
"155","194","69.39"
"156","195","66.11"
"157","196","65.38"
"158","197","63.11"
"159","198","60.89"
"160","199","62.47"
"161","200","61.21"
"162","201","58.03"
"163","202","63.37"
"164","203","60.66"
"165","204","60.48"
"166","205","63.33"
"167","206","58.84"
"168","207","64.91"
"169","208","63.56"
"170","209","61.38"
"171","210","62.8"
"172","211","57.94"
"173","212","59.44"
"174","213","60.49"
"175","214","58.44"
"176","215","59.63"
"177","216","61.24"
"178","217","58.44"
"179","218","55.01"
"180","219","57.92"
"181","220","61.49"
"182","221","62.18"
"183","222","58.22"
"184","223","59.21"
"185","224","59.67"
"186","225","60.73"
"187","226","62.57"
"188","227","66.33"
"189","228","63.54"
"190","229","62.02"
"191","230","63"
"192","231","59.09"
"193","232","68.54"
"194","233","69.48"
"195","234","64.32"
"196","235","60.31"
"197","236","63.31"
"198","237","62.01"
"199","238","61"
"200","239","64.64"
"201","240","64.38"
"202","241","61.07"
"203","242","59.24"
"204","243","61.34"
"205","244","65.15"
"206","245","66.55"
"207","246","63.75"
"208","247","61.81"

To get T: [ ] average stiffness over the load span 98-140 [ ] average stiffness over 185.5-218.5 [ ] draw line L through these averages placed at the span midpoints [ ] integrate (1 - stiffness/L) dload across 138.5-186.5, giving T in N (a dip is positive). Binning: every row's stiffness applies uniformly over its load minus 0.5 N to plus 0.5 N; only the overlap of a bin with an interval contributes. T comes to 2.3 N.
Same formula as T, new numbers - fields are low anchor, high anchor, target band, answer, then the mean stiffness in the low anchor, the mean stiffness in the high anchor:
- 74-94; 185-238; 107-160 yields 3.56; 69.9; 62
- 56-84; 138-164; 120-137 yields 0.33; 72.4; 59.8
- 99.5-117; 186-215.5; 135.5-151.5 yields 1.36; 68.1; 62.1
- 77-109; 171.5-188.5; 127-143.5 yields 0.95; 68.8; 61.3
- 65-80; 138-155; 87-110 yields 0.45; 74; 60.1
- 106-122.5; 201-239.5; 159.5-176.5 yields 1.19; 66.6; 61.5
